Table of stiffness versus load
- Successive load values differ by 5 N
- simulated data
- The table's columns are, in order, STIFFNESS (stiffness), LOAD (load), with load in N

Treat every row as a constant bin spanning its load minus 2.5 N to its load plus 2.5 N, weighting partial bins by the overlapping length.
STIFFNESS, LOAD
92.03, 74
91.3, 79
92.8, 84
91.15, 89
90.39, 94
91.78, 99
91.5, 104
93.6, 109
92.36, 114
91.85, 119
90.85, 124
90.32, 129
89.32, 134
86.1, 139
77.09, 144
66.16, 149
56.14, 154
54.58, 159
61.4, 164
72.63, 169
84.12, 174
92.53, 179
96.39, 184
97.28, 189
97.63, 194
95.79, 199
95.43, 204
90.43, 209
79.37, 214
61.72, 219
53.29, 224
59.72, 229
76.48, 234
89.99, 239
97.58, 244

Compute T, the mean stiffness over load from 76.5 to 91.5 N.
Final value 91.8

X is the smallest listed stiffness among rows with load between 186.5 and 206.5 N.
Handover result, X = 95.43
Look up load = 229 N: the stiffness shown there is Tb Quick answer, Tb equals 59.72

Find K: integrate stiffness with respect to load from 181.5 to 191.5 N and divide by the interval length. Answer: 96.8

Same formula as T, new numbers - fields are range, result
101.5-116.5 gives 92.5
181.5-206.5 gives 96.5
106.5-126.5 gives 92.2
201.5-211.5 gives 92.9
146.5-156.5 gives 61.1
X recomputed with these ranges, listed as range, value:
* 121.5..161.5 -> 54.58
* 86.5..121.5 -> 90.39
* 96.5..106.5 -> 91.5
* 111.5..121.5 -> 91.85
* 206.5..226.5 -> 53.29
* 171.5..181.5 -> 84.12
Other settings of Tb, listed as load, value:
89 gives 91.15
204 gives 95.43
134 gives 89.32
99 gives 91.78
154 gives 56.14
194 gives 97.63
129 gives 90.32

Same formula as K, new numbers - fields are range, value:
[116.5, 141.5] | 89.7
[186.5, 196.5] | 97.5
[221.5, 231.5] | 56.5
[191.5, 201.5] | 96.7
